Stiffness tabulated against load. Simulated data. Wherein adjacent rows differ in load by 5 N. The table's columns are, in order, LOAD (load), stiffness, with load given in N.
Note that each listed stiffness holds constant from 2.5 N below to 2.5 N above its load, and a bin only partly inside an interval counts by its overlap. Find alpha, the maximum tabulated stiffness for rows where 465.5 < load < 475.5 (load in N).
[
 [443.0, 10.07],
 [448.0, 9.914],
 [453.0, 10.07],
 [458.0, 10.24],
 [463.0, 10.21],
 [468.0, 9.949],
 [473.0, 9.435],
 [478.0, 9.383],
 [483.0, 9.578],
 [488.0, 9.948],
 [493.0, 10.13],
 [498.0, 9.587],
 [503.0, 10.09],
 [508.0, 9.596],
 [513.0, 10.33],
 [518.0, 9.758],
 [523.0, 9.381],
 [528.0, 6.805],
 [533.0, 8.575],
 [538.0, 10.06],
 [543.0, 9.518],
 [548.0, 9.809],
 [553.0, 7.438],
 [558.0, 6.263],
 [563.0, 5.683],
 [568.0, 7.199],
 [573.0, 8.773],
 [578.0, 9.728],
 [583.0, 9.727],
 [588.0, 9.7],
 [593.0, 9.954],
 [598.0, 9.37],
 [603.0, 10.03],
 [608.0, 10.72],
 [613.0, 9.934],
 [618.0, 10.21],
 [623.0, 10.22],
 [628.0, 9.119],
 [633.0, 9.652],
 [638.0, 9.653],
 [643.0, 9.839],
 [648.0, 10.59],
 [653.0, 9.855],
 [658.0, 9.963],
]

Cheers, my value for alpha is 9.949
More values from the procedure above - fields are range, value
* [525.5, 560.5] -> 10.06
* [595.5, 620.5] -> 10.72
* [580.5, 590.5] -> 9.727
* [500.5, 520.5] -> 10.33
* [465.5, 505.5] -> 10.13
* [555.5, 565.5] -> 6.263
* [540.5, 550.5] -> 9.809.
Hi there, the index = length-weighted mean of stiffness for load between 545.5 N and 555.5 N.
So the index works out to 8.62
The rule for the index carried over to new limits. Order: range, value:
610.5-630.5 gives 9.87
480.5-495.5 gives 9.89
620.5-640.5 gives 9.66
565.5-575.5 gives 7.99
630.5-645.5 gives 9.71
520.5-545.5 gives 8.87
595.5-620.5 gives 10.1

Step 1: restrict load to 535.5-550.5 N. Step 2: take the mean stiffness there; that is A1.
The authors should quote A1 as 9.8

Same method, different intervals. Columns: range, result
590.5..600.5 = 9.66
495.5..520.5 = 9.87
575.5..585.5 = 9.73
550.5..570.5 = 6.65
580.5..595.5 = 9.79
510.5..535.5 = 8.97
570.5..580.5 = 9.25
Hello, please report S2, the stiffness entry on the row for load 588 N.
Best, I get 9.7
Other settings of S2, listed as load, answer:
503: 10.09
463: 10.21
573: 8.773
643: 9.839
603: 10.03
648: 10.59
